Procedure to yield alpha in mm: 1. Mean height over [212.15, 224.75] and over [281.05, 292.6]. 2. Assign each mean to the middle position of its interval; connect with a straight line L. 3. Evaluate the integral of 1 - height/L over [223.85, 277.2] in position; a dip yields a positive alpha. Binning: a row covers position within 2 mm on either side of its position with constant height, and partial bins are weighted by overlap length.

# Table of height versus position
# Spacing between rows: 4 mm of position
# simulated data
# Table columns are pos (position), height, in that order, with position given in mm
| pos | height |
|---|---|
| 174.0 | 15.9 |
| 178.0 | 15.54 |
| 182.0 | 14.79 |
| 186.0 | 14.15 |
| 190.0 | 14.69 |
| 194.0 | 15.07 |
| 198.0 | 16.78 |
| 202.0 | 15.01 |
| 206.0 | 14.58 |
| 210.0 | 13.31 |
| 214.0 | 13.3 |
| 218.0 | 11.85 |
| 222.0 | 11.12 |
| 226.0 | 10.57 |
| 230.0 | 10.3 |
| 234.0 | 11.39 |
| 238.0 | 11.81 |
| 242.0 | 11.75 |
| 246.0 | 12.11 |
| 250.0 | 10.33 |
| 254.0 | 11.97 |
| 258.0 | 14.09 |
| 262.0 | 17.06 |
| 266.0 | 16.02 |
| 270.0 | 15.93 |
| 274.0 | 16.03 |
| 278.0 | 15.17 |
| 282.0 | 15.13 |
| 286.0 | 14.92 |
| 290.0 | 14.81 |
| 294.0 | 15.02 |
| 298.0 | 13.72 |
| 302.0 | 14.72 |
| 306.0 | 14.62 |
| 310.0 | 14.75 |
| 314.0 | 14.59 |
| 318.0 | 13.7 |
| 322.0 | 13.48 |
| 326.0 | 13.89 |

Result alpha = 1.5 mm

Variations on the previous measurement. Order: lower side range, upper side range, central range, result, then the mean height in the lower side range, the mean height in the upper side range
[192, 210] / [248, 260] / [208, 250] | 5.74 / 15.1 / 12.1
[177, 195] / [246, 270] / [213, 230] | 3.45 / 14.8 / 13.9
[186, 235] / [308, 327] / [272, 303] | -2.45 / 13.2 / 14.1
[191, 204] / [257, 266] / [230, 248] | 4.73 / 15.5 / 15.8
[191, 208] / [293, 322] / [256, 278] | -1.57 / 15.3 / 14.4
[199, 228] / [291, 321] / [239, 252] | 1.96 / 13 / 14.4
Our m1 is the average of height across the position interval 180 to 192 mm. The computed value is 14.5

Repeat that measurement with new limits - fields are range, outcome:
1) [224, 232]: 10.4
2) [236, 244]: 11.8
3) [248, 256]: 11.2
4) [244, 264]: 13.1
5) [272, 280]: 15.6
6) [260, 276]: 16.3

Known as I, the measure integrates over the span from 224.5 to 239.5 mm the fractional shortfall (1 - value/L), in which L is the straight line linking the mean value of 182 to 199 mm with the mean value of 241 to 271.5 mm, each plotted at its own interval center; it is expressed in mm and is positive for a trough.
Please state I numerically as 3.35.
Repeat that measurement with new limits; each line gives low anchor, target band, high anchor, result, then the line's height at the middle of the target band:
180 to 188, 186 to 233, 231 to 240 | -1.0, 13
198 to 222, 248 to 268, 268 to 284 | 1.6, 15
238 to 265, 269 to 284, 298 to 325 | -2.3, 13.5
